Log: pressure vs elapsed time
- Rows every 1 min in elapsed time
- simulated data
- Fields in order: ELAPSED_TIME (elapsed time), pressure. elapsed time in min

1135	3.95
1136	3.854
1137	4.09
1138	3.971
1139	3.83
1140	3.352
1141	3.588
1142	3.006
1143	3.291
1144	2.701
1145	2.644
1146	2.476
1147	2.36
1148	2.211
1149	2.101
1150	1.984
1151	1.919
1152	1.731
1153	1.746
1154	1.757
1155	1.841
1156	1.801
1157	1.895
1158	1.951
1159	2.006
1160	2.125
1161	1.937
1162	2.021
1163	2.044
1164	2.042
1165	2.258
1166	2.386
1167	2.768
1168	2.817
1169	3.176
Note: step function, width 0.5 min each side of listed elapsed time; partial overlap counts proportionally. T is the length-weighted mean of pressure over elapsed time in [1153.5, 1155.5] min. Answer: 1.8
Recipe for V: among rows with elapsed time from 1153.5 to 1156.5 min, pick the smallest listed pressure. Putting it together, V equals 1.757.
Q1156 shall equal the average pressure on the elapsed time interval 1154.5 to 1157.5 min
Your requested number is 1.85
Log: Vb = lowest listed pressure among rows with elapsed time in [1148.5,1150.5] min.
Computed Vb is 1.984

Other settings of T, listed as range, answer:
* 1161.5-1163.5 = 2.03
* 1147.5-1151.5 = 2.05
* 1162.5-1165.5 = 2.11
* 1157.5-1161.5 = 2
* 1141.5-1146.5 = 2.82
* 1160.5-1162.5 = 1.98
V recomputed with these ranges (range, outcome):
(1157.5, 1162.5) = 1.937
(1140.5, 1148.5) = 2.211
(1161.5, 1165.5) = 2.021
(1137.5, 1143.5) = 3.006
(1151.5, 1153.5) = 1.731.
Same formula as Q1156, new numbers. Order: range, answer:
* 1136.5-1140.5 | 3.81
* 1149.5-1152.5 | 1.88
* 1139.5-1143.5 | 3.31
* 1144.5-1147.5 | 2.49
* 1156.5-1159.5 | 1.95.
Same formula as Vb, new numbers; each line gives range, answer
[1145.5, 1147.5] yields 2.36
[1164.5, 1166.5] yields 2.258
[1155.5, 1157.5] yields 1.801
